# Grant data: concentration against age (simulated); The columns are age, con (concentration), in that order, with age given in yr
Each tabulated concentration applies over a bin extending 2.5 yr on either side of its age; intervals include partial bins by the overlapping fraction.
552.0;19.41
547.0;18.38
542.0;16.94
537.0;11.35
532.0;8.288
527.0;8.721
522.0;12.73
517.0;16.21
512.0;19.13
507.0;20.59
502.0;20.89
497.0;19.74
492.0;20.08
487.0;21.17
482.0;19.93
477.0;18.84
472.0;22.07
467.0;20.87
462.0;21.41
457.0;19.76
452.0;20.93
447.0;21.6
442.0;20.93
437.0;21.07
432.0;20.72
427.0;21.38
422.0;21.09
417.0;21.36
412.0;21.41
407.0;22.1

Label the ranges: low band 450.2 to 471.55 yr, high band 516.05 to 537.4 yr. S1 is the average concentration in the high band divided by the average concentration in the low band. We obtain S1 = 0.53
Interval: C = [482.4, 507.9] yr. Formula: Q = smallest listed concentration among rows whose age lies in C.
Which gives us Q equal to 19.74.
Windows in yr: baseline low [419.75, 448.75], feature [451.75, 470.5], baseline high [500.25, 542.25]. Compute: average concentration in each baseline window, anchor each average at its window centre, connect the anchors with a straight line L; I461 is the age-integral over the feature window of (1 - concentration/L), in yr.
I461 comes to -1.6 yr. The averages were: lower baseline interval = 21.1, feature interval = 20.8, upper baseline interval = 14.8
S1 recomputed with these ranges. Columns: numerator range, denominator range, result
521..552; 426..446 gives 0.63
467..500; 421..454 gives 0.96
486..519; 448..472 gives 0.94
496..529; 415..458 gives 0.80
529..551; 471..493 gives 0.69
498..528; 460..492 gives 0.82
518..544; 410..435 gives 0.56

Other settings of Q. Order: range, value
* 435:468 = 19.76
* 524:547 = 8.288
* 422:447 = 20.72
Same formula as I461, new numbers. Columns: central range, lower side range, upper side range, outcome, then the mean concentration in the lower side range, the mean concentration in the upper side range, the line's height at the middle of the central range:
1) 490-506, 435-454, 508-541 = -4.5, 21.1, 13.3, 15.9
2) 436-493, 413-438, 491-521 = -1.7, 21.1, 19.1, 20.1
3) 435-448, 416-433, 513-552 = -0.8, 21.2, 13.9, 20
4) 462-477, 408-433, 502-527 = -1.7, 21.3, 16.7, 18.9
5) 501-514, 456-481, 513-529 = -4.3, 20.6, 13.3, 15.2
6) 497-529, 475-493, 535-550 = 2.3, 20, 15.8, 17.9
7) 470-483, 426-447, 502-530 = -1.3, 21.1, 15.8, 18.4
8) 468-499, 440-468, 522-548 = -4.4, 20.9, 12.4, 17.8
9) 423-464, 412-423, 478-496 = -0.2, 21.3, 20.2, 20.9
